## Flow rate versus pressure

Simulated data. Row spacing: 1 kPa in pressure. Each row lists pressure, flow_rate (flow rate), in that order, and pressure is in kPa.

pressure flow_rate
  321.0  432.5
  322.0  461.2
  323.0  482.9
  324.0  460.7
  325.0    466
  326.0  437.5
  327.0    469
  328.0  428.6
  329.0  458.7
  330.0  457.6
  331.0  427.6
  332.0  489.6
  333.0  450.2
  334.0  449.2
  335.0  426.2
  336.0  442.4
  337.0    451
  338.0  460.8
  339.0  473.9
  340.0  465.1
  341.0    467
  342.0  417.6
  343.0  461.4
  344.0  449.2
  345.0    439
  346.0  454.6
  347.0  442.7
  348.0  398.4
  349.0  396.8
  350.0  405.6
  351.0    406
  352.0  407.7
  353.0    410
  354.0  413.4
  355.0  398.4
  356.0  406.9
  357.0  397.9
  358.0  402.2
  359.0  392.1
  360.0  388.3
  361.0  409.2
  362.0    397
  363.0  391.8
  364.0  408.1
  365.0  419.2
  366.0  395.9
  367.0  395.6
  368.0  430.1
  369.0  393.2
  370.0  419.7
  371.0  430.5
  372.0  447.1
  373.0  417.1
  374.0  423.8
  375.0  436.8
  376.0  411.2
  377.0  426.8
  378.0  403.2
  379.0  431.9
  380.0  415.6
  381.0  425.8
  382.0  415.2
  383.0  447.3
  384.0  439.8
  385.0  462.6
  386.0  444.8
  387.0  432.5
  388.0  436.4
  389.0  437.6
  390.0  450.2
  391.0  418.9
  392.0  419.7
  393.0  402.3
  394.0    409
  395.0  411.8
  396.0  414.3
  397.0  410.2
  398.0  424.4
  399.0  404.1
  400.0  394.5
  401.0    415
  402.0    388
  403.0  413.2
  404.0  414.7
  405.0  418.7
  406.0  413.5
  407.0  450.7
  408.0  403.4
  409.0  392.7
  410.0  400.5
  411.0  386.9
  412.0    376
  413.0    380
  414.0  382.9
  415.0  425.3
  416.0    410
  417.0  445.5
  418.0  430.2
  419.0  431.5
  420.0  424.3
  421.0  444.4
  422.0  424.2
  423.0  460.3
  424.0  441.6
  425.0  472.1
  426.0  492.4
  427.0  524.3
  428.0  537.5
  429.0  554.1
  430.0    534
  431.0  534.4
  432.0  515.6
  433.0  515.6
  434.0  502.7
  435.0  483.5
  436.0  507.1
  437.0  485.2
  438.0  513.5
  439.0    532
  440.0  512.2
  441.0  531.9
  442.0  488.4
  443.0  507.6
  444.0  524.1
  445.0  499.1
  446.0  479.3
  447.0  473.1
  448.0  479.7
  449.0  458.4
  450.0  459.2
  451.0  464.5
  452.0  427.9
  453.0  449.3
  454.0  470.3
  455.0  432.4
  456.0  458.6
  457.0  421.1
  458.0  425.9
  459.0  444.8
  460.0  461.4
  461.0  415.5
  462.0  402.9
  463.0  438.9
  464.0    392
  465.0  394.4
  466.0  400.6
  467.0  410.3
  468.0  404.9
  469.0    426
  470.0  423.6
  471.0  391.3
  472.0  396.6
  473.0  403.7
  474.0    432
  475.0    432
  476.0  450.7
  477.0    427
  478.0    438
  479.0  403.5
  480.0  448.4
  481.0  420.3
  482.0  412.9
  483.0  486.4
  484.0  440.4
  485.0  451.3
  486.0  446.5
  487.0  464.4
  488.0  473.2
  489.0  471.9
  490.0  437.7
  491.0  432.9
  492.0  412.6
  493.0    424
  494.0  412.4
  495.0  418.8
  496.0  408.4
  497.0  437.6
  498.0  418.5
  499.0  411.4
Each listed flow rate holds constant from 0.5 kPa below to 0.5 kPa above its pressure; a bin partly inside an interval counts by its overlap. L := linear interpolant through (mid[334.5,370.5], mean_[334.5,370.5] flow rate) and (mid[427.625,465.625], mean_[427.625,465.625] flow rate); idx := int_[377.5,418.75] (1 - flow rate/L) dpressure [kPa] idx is 2.8 kPa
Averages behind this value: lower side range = 420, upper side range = 477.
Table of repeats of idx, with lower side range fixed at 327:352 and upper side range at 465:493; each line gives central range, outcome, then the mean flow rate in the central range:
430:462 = -3.4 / 479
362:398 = 1.4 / 422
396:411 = 0.9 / 410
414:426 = -0.1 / 437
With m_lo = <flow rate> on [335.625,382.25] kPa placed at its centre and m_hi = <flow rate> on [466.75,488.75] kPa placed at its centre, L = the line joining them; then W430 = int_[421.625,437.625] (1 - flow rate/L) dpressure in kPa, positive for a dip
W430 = -2.7 kPa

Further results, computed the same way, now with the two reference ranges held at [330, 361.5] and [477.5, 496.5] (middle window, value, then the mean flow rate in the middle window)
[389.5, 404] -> 0.7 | 413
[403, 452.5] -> -3.4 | 464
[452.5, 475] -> 0.7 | 423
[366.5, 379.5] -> 0.3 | 421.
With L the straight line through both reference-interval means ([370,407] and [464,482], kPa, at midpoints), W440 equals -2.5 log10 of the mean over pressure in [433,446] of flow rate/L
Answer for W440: -0.205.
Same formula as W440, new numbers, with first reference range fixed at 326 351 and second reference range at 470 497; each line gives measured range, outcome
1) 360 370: 0.096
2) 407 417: 0.097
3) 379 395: 0.025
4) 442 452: -0.107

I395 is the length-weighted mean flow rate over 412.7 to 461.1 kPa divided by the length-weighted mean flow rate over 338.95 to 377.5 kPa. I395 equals 1.13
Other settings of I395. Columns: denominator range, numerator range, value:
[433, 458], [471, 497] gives 0.90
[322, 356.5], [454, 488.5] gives 0.97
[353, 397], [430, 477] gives 1.10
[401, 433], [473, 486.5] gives 0.98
